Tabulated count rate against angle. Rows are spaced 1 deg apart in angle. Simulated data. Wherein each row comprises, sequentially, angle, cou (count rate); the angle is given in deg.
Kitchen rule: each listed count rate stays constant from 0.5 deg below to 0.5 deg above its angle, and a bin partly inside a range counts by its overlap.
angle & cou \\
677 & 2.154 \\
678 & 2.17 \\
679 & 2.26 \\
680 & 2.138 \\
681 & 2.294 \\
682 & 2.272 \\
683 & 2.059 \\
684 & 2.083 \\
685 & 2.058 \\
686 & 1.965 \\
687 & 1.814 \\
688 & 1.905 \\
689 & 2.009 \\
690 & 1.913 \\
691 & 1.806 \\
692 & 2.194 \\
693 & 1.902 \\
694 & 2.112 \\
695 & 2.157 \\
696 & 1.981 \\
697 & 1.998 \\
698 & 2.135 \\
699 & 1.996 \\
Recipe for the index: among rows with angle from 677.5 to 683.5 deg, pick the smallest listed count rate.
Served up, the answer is 2.059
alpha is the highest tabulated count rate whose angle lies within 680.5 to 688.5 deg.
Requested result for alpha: 2.294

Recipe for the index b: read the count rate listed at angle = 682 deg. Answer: 2.272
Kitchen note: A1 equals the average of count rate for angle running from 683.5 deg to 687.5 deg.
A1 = 1.98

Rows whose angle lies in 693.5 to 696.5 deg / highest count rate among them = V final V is 2.157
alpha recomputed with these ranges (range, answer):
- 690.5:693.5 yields 2.194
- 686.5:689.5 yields 2.009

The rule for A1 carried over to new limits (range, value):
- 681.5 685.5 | 2.12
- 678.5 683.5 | 2.2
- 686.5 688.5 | 1.86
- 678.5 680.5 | 2.2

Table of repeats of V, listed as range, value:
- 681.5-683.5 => 2.272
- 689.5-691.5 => 1.913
